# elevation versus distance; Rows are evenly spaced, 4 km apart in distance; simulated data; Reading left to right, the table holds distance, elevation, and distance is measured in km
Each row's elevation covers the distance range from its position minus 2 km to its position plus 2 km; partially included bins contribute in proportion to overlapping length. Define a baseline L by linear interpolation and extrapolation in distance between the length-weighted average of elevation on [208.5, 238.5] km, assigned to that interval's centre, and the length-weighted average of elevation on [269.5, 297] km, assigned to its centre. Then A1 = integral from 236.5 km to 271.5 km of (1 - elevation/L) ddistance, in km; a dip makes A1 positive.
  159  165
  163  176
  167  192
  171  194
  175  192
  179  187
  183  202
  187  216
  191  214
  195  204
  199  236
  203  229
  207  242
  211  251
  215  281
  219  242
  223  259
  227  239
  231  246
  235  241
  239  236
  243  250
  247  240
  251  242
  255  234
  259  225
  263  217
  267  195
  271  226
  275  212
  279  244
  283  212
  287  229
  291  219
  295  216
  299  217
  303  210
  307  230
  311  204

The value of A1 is 1.0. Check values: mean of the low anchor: 250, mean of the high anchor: 223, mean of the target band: 230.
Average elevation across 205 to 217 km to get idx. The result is 258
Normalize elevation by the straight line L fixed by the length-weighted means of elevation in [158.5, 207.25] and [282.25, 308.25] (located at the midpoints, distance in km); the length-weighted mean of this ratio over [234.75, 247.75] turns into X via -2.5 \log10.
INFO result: -0.15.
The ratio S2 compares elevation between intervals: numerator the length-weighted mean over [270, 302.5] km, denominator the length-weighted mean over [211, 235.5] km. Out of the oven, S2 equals 0.88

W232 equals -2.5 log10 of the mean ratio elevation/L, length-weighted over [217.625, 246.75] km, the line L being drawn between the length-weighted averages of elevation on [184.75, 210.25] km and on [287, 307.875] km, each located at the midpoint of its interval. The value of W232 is -0.102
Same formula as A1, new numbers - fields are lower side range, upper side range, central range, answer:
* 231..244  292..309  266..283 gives 0.6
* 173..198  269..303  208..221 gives -3.0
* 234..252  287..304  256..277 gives 1.4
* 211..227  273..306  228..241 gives 0.4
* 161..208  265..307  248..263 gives -1.2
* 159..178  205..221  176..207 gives 1.0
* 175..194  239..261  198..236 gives -4.6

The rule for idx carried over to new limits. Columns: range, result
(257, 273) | 216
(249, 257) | 238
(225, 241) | 240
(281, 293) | 220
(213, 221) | 262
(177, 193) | 205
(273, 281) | 228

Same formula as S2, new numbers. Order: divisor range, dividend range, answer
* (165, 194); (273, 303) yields 1.10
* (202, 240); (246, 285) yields 0.91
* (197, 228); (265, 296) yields 0.89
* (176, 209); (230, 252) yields 1.12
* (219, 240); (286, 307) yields 0.90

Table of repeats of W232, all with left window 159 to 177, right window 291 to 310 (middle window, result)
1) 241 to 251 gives -0.19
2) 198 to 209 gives -0.21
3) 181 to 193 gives -0.11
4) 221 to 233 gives -0.23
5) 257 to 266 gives -0.05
